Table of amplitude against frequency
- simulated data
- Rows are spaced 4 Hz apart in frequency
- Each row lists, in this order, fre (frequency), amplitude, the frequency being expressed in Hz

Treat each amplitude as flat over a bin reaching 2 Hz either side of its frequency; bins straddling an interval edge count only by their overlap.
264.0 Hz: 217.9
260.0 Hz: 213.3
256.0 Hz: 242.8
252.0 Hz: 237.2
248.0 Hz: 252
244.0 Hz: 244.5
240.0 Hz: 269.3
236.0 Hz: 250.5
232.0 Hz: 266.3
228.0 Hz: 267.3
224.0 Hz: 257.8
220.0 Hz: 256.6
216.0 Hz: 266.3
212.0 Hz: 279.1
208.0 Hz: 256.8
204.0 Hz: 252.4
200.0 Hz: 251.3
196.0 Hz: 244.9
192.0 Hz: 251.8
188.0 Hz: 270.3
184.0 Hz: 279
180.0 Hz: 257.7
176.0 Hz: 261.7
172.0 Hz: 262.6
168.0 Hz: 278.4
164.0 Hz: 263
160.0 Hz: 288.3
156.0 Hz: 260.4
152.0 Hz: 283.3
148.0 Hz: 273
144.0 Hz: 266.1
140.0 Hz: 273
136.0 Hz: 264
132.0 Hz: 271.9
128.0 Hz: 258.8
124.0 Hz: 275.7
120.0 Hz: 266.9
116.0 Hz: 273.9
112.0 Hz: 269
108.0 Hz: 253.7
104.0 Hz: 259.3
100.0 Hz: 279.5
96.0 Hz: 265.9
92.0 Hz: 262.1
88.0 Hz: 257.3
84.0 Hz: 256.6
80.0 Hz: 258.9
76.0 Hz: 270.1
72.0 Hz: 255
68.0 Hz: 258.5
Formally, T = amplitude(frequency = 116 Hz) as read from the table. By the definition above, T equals 273.9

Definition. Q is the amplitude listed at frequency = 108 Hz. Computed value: 253.7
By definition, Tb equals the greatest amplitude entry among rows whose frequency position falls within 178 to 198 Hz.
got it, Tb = 279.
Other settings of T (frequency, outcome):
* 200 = 251.3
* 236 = 250.5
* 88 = 257.3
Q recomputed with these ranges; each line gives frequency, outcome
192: 251.8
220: 256.6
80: 258.9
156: 260.4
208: 256.8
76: 270.1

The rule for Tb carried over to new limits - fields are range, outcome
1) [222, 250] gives 269.3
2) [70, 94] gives 270.1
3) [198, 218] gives 279.1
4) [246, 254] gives 252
